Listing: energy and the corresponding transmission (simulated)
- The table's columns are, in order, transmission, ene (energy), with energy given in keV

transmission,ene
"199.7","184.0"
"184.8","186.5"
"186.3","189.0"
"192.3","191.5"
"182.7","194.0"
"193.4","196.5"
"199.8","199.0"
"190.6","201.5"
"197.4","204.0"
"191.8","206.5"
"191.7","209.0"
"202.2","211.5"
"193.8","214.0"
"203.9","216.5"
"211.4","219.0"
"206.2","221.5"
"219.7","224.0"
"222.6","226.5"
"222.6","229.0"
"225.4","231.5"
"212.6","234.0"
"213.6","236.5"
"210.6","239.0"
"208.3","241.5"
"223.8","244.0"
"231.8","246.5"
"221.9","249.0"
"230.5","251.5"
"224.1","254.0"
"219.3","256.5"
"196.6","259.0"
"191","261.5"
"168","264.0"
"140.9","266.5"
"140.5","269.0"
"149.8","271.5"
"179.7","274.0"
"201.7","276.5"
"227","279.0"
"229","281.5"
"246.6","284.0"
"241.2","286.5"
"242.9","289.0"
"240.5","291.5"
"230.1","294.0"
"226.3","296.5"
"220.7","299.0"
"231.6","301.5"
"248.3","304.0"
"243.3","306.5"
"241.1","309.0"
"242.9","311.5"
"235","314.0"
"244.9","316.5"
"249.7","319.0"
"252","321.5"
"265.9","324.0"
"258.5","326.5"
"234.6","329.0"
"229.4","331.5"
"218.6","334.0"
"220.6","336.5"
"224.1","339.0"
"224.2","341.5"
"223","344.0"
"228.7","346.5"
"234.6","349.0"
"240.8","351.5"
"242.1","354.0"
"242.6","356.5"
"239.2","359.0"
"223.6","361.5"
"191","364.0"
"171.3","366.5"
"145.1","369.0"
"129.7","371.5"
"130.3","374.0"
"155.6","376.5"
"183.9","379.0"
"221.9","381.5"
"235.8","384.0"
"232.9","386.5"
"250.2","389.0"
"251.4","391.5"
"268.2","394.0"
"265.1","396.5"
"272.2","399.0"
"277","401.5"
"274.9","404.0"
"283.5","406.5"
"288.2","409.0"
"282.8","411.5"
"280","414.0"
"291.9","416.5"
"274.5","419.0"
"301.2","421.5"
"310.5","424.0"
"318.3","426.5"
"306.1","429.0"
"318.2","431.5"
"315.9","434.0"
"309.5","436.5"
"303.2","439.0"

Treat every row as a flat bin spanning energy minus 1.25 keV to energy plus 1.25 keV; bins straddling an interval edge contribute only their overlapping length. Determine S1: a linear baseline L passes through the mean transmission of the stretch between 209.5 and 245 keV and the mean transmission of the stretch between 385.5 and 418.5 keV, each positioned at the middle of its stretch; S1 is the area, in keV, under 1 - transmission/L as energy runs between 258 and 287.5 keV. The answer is 4.6 keV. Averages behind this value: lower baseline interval 212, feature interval 192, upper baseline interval 271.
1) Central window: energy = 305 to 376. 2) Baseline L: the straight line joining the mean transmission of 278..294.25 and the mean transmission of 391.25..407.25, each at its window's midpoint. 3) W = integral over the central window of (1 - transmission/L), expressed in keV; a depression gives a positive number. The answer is 8.7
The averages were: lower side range 237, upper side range 271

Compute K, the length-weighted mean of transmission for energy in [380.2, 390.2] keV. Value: 235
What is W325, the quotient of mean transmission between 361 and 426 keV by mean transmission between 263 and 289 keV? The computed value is 1.23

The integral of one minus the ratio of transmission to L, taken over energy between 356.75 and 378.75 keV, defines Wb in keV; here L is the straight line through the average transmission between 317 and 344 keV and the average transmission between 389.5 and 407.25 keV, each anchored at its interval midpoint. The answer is 6.7 keV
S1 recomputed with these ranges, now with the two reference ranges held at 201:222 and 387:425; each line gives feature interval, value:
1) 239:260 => -0.52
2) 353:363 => 0.86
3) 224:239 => -0.86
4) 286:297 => -0.27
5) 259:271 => 3.10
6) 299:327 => -0.64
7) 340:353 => 1.17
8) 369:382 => 5.19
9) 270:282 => 1.64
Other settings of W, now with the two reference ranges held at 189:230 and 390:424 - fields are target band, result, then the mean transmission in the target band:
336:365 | 3.17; 228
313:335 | 0.21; 244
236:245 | -0.03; 214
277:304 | -0.08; 233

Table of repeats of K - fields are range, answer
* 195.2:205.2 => 195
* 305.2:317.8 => 242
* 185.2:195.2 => 187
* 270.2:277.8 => 177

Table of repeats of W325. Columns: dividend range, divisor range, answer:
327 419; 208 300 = 1.10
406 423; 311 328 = 1.15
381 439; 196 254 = 1.34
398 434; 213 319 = 1.35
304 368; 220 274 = 1.15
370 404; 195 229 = 1.10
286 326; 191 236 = 1.18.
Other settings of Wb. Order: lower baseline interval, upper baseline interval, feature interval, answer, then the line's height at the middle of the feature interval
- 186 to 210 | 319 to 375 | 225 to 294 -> -2.7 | 202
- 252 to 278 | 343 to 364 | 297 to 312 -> -2.4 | 205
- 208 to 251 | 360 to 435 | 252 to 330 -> 1.8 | 226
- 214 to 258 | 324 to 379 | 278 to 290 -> -1.3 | 215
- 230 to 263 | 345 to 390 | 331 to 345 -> -1.0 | 208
